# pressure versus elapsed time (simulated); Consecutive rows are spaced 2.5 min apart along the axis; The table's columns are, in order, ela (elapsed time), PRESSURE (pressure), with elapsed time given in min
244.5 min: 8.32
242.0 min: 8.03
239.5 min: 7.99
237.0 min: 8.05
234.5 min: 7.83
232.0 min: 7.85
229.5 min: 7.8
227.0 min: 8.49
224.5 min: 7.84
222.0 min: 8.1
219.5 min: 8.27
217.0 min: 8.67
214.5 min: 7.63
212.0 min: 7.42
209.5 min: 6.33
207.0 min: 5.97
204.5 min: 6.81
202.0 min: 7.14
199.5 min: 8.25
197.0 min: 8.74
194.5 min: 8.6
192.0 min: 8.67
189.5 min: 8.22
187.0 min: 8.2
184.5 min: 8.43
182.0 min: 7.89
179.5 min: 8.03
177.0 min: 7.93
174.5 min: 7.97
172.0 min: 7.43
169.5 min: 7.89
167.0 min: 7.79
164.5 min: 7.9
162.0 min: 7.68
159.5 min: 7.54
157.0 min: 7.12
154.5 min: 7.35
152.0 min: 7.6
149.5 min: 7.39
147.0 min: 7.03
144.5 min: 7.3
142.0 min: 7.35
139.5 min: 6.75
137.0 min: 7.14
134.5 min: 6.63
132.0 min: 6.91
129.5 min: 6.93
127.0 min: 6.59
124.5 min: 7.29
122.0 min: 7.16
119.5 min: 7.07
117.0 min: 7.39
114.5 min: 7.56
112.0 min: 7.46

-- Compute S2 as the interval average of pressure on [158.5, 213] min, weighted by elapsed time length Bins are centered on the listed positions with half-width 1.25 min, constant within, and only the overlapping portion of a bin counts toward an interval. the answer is 7.77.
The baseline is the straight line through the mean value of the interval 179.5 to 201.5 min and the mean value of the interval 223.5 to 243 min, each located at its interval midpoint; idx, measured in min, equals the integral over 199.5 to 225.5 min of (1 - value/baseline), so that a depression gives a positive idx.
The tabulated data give 2.2 min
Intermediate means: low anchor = 8.31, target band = 7.45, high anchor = 7.99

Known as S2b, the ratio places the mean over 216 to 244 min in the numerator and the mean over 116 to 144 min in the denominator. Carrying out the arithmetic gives 1.15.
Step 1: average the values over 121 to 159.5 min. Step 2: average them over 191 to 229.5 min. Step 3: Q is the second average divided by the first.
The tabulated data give 1.1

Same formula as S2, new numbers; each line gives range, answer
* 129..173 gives 7.32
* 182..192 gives 8.28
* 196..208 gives 7.38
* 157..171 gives 7.7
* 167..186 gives 7.93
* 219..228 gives 8.16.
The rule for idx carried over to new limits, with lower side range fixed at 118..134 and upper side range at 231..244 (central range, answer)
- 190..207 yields -0.6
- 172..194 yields -1.9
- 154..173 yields -0.7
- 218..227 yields -0.4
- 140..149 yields -0.1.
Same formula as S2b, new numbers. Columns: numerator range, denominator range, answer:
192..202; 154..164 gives 1.12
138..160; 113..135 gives 1.03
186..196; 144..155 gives 1.15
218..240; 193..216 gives 1.08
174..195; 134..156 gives 1.14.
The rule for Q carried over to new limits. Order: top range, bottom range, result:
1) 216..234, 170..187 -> 1.02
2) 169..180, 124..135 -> 1.14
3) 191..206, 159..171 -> 1.03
